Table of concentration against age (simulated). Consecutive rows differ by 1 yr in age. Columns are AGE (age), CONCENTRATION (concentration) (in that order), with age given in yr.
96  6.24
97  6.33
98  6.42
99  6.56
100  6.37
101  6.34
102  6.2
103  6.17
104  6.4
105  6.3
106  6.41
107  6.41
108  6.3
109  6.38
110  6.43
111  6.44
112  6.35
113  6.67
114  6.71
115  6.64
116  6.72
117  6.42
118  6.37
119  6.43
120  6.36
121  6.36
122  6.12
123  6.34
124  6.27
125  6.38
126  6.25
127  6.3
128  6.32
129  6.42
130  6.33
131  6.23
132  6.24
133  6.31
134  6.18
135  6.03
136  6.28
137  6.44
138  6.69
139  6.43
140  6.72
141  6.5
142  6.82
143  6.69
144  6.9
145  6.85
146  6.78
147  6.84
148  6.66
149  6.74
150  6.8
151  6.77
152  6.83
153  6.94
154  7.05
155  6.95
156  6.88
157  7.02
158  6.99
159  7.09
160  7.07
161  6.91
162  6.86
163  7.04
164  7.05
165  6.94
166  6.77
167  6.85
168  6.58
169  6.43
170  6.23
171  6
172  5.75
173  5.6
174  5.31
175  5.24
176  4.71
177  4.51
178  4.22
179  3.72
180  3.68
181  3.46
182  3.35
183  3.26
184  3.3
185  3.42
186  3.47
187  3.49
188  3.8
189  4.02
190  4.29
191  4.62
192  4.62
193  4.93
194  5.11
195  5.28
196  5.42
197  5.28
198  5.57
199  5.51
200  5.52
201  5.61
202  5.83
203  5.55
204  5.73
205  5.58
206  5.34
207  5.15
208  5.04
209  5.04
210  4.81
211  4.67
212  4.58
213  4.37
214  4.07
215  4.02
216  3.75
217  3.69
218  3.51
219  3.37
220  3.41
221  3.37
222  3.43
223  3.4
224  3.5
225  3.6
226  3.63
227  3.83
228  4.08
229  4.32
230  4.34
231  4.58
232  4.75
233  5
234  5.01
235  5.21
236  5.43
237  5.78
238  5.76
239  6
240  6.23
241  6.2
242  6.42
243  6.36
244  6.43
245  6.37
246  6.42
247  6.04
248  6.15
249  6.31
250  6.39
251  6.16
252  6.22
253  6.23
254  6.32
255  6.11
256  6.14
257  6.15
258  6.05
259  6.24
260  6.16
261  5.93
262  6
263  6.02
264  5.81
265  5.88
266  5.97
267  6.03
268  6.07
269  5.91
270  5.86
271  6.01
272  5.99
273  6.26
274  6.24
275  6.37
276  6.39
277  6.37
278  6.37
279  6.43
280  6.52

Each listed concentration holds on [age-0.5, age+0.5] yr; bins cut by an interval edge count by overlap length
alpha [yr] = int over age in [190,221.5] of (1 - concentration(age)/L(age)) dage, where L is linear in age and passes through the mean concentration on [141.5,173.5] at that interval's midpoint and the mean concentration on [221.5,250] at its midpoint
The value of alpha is 5.5 yr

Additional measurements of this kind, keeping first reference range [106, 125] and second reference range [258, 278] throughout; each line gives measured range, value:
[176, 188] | 5.0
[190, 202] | 2.0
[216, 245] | 7.0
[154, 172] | -1.3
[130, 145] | -0.2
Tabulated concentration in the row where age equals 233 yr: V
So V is 5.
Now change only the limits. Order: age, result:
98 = 6.42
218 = 3.51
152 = 6.83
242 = 6.42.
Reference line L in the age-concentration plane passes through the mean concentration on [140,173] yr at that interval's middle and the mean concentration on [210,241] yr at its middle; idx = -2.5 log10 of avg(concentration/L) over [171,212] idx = 0.162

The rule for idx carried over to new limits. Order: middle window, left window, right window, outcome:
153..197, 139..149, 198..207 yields 0.14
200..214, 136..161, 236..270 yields 0.24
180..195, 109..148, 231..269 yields 0.49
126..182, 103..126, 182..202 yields -0.15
